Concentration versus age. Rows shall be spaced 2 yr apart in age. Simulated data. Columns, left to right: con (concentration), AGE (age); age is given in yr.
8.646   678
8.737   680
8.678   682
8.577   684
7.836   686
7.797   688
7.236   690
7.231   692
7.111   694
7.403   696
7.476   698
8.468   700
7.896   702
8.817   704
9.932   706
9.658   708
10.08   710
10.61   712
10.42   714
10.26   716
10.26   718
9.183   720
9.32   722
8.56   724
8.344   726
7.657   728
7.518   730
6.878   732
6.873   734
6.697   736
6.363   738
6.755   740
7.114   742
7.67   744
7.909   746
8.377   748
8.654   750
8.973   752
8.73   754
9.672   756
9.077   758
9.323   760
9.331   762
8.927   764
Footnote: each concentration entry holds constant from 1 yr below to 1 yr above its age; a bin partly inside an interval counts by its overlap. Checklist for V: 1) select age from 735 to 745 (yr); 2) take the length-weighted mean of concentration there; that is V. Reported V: 6.92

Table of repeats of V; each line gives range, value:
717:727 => 9.13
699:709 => 8.95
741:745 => 7.39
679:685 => 8.66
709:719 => 10.3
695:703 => 7.81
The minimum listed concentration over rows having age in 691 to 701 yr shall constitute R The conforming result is 7.111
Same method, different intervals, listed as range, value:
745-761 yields 7.909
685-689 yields 7.797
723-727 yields 8.344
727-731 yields 7.518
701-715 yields 7.896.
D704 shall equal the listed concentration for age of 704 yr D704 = 8.817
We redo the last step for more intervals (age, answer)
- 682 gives 8.678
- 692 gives 7.231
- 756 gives 9.672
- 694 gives 7.111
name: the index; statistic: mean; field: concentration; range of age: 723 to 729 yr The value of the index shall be 8.19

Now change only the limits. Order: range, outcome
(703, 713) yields 9.82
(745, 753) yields 8.48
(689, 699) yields 7.29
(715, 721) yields 9.9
